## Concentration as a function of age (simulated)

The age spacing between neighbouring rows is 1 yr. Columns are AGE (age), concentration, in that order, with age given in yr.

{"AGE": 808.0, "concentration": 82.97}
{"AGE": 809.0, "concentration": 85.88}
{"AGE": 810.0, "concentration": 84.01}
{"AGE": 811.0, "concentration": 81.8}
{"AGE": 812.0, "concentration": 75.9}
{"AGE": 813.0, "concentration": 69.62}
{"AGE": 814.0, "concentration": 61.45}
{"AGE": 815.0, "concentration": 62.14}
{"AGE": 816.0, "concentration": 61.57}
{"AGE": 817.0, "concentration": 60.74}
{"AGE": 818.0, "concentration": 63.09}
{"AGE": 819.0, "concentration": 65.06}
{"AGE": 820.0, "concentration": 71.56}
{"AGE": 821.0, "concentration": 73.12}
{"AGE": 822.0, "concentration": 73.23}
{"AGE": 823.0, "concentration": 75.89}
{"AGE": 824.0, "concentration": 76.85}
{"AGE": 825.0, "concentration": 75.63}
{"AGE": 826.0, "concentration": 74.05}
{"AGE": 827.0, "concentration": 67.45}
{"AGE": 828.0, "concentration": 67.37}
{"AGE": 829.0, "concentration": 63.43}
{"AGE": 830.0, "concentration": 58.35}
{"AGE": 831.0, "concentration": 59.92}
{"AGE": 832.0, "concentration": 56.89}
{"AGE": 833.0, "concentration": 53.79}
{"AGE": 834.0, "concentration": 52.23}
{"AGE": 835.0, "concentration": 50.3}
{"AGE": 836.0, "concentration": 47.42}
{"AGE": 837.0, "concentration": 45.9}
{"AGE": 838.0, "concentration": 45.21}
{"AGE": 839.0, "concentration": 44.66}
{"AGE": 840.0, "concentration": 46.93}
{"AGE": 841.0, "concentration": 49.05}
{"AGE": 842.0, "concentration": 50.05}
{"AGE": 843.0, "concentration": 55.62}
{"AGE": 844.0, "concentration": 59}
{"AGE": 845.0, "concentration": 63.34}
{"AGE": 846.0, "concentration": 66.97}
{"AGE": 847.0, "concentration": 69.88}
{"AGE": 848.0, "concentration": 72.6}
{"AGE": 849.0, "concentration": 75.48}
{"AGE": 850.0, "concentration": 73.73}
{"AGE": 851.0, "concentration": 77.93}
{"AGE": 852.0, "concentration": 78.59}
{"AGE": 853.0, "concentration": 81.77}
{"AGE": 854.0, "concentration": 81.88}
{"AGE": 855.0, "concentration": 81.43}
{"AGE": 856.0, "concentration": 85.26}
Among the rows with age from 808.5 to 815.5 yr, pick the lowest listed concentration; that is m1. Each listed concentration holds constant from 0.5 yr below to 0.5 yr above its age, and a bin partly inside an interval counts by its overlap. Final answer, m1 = 61.45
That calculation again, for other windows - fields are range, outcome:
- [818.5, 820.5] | 65.06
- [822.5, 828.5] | 67.37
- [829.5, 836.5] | 47.42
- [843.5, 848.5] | 59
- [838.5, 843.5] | 44.66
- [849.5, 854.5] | 73.73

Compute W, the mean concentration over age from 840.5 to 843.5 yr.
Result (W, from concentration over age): 51.6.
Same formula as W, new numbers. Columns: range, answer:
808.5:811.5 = 83.9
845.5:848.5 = 69.8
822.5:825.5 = 76.1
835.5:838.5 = 46.2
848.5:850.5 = 74.6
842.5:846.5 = 61.2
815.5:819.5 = 62.6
